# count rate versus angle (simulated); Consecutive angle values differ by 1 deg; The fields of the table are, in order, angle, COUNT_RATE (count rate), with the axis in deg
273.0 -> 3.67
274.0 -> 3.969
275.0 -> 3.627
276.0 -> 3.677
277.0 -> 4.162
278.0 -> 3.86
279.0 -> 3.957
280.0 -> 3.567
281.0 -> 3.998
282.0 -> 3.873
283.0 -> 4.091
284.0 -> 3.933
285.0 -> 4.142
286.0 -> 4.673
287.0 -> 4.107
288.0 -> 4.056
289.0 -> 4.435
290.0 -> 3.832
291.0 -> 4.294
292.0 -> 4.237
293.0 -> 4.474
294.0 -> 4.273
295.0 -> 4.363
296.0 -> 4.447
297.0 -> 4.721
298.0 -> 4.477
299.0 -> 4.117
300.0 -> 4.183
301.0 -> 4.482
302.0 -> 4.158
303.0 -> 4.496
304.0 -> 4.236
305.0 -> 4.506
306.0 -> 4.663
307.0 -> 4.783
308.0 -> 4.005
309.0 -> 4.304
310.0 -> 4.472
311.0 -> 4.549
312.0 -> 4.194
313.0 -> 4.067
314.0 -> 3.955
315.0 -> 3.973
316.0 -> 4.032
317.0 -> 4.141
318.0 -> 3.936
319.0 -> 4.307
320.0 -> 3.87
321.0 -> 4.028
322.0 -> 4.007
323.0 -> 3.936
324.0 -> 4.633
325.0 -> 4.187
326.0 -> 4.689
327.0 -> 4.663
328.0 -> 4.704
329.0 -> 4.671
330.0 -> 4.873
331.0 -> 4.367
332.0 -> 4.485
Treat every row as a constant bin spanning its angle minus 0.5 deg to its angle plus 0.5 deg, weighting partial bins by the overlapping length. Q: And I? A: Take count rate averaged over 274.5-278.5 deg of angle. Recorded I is 3.83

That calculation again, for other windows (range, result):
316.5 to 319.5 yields 4.13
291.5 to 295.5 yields 4.34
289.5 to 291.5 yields 4.06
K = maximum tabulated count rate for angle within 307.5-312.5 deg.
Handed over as 4.549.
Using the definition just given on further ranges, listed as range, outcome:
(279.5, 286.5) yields 4.673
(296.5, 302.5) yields 4.721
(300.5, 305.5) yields 4.506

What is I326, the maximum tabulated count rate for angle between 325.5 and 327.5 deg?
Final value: 4.689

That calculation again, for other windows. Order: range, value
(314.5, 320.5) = 4.307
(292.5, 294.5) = 4.474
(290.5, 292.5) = 4.294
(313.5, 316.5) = 4.032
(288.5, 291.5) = 4.435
